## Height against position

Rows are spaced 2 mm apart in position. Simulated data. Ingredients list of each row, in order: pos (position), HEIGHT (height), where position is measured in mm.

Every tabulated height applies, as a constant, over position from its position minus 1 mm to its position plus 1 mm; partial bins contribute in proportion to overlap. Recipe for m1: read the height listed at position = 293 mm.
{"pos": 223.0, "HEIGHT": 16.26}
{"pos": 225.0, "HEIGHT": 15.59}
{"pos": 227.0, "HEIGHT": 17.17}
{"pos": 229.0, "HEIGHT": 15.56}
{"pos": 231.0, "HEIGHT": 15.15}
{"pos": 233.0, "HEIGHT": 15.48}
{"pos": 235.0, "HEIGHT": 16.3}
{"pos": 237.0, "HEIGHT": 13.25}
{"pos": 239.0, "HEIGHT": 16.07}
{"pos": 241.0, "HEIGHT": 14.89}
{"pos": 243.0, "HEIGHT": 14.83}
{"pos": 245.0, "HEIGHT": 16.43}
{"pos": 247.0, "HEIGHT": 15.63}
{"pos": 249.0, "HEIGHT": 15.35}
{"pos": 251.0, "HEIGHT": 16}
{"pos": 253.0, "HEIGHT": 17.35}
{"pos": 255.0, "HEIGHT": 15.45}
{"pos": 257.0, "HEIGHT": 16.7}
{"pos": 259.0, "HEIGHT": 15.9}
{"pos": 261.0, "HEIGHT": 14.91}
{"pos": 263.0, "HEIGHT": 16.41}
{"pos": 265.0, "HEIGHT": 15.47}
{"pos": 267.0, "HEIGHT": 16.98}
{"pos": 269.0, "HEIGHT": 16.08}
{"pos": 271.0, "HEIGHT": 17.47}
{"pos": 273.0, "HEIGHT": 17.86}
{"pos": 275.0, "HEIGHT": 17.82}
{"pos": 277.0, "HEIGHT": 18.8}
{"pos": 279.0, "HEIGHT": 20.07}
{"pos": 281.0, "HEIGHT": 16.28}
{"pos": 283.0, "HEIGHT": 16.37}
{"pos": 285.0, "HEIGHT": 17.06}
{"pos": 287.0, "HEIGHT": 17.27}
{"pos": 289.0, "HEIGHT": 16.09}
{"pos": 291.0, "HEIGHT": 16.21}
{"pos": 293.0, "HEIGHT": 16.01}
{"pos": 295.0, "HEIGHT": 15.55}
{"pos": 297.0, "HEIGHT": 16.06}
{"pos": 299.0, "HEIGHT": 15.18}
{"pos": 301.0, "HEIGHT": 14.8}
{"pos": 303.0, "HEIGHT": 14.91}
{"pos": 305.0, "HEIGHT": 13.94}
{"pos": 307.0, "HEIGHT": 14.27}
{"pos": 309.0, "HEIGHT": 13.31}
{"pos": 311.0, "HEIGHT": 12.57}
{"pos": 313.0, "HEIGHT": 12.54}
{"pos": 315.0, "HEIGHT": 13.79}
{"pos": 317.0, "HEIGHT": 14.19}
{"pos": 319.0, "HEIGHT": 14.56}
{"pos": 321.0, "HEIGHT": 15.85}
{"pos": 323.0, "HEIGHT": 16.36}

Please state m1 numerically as 16.01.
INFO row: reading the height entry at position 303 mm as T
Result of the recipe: 14.91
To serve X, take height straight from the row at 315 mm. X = 13.79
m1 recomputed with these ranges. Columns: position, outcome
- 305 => 13.94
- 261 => 14.91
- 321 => 15.85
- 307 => 14.27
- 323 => 16.36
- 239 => 16.07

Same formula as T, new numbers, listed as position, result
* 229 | 15.56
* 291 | 16.21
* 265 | 15.47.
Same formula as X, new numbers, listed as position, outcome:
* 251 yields 16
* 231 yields 15.15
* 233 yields 15.48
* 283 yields 16.37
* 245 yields 16.43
